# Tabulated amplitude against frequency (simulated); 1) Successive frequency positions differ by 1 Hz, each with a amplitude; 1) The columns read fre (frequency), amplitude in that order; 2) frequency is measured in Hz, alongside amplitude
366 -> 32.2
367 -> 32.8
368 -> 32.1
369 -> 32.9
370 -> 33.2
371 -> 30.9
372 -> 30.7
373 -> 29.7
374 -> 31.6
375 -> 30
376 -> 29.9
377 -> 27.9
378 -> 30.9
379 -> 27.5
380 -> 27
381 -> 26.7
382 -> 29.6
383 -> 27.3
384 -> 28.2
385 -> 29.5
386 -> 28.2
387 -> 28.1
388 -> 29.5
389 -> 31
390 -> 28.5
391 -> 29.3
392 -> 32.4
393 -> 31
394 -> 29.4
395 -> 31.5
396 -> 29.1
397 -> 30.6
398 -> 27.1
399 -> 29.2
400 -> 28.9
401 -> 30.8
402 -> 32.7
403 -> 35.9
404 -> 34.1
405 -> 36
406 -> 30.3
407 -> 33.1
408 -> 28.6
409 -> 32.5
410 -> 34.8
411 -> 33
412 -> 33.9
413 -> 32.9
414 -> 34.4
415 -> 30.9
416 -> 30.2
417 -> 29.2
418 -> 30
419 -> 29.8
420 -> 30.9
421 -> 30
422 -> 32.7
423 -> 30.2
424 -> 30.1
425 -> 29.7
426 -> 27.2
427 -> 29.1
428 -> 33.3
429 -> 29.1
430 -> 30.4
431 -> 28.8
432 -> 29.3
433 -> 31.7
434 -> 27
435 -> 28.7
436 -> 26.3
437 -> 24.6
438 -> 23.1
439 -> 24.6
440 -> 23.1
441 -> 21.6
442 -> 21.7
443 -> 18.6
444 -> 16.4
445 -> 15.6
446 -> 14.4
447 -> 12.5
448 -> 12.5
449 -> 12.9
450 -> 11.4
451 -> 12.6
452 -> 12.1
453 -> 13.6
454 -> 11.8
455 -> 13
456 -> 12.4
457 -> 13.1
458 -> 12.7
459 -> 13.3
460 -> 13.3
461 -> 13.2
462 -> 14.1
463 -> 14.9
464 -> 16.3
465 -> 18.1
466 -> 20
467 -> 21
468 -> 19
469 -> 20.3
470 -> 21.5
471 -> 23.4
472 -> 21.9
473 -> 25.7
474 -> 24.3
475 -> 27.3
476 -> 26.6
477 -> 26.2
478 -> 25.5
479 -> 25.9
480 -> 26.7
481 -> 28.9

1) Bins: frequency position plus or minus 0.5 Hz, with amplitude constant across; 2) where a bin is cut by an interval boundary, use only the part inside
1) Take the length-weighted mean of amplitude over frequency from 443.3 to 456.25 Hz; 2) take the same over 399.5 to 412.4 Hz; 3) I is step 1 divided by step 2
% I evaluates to 0.41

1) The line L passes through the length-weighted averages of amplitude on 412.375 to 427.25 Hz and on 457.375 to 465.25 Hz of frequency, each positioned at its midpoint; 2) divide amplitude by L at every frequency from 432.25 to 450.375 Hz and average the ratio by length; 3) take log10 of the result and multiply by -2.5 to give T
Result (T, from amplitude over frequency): 0.102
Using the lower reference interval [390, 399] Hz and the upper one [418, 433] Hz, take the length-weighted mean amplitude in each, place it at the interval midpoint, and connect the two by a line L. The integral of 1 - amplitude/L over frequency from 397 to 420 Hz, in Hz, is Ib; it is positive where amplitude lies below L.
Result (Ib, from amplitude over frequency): -1.30 Hz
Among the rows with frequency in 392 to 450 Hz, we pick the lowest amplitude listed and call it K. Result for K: 11.4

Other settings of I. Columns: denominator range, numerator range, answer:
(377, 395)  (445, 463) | 0.45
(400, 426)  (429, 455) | 0.64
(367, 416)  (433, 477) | 0.61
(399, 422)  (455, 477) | 0.59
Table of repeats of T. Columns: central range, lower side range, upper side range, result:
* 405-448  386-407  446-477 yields -0.13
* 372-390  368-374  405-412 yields 0.10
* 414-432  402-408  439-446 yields -0.14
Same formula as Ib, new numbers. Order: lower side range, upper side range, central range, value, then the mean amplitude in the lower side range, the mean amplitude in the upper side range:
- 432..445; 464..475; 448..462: 6.1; 23.8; 21.5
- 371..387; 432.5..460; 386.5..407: -3.8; 29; 17.7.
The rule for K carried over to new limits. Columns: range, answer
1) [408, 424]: 28.6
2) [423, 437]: 24.6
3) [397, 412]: 27.1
